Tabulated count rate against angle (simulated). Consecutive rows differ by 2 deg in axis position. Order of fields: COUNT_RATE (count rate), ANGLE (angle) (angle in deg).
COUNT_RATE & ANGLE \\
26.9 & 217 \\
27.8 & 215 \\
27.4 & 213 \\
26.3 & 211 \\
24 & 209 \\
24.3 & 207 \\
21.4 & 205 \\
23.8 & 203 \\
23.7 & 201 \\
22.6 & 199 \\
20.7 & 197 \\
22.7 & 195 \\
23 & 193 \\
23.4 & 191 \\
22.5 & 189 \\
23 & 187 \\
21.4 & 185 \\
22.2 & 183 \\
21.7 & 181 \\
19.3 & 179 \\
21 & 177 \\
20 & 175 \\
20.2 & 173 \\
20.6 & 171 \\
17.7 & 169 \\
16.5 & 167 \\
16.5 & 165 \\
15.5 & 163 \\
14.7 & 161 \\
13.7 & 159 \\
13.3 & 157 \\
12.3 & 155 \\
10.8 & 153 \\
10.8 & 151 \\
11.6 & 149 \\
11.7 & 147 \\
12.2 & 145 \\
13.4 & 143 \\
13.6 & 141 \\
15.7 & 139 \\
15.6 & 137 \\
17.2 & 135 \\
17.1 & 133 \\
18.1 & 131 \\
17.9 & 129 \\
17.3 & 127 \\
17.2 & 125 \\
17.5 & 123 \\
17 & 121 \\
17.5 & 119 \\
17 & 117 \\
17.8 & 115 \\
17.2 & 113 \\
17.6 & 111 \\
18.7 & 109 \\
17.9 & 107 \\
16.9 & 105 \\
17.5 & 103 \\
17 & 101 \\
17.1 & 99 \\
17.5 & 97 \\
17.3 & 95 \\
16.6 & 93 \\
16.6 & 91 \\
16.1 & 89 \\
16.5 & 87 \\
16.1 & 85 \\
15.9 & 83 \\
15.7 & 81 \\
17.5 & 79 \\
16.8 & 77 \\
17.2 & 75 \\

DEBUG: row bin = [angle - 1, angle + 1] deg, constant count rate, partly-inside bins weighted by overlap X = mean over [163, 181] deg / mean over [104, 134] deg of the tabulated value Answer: 1.08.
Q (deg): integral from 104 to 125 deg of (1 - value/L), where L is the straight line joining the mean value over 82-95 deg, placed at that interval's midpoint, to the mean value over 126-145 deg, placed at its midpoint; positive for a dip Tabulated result -1.72 deg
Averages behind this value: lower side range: 16.4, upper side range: 16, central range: 17.5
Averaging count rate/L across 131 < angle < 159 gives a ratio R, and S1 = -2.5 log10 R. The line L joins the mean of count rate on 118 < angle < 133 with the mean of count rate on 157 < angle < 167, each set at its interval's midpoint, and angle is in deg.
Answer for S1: 0.19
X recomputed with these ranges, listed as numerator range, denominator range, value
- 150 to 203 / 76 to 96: 1.15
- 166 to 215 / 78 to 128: 1.30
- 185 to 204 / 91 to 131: 1.31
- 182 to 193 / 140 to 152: 1.85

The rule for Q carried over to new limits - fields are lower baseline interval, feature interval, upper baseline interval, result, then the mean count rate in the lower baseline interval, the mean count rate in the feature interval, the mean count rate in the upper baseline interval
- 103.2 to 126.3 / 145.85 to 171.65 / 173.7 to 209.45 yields 7.7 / 17.5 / 14.2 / 22.2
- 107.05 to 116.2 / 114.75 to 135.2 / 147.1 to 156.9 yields -2.2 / 17.8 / 17.4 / 11.6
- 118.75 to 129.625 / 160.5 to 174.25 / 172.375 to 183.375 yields 1.7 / 17.4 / 17.5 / 20.7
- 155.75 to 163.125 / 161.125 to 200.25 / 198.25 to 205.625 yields -4.1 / 14.1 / 20.4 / 23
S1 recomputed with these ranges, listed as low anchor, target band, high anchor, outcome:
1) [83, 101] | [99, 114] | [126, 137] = -0.037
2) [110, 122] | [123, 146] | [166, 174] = 0.116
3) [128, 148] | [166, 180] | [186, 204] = 0.032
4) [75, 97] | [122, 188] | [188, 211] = 0.234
